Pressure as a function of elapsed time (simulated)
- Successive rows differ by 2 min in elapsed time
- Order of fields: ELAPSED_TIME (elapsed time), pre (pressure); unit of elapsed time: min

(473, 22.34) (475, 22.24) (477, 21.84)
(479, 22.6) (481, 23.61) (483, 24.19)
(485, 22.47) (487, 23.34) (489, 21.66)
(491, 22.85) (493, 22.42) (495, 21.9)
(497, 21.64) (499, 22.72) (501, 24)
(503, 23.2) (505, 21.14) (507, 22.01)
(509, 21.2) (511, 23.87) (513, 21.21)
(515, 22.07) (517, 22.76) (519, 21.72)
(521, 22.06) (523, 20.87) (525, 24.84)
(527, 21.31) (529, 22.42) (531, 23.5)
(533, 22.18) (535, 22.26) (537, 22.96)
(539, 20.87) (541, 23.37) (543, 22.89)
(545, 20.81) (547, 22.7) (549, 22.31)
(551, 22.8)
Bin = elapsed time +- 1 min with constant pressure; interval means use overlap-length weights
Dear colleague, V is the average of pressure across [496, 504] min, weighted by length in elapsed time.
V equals 22.9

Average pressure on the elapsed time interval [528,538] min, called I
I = 22.7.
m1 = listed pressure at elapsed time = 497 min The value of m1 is 21.64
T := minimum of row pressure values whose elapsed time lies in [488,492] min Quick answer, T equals 21.66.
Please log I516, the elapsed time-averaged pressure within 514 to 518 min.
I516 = 22.4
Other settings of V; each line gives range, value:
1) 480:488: 23.4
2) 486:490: 22.5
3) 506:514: 22.1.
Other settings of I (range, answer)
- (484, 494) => 22.5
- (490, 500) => 22.3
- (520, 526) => 22.6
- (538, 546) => 22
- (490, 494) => 22.6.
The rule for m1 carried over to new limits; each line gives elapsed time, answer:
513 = 21.21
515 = 22.07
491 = 22.85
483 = 24.19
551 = 22.8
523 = 20.87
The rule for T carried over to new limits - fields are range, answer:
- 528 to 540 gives 20.87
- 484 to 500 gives 21.64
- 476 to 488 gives 21.84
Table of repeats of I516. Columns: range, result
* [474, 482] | 22.6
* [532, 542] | 22.3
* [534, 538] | 22.6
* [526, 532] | 22.4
